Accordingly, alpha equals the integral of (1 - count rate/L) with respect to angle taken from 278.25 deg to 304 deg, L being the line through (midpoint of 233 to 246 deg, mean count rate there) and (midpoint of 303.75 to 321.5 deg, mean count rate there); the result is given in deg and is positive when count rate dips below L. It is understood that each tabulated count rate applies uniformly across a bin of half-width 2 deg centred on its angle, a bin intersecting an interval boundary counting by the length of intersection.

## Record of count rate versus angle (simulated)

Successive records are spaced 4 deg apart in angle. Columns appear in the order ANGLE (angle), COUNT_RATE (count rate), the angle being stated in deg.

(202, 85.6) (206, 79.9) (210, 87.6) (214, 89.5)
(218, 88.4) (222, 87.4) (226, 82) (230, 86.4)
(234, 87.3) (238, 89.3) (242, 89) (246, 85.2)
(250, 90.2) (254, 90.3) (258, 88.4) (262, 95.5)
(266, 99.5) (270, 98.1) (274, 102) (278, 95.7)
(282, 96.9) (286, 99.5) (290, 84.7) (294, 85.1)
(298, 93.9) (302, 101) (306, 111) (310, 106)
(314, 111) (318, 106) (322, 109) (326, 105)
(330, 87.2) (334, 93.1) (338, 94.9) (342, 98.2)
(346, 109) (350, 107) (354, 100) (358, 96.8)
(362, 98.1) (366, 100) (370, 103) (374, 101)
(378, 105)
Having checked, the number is 2.20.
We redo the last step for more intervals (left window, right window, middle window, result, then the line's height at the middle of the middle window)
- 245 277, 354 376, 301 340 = -2.08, 97.3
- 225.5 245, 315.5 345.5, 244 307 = -1.44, 92.4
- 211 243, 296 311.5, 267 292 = 0.41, 98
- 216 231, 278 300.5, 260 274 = -1.23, 90.3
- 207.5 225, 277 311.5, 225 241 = 0.53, 89.6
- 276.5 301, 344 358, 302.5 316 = -1.65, 96.6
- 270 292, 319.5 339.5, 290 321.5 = -1.34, 97.1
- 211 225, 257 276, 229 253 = 1.10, 92.3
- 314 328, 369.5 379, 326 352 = 1.72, 106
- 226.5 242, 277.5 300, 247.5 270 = -0.87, 89.6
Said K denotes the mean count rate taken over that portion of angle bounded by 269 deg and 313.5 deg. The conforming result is 98.1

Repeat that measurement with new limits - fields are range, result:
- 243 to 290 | 94.1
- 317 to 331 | 103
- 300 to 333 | 104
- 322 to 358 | 99.7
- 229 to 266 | 89.7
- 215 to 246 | 87.1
